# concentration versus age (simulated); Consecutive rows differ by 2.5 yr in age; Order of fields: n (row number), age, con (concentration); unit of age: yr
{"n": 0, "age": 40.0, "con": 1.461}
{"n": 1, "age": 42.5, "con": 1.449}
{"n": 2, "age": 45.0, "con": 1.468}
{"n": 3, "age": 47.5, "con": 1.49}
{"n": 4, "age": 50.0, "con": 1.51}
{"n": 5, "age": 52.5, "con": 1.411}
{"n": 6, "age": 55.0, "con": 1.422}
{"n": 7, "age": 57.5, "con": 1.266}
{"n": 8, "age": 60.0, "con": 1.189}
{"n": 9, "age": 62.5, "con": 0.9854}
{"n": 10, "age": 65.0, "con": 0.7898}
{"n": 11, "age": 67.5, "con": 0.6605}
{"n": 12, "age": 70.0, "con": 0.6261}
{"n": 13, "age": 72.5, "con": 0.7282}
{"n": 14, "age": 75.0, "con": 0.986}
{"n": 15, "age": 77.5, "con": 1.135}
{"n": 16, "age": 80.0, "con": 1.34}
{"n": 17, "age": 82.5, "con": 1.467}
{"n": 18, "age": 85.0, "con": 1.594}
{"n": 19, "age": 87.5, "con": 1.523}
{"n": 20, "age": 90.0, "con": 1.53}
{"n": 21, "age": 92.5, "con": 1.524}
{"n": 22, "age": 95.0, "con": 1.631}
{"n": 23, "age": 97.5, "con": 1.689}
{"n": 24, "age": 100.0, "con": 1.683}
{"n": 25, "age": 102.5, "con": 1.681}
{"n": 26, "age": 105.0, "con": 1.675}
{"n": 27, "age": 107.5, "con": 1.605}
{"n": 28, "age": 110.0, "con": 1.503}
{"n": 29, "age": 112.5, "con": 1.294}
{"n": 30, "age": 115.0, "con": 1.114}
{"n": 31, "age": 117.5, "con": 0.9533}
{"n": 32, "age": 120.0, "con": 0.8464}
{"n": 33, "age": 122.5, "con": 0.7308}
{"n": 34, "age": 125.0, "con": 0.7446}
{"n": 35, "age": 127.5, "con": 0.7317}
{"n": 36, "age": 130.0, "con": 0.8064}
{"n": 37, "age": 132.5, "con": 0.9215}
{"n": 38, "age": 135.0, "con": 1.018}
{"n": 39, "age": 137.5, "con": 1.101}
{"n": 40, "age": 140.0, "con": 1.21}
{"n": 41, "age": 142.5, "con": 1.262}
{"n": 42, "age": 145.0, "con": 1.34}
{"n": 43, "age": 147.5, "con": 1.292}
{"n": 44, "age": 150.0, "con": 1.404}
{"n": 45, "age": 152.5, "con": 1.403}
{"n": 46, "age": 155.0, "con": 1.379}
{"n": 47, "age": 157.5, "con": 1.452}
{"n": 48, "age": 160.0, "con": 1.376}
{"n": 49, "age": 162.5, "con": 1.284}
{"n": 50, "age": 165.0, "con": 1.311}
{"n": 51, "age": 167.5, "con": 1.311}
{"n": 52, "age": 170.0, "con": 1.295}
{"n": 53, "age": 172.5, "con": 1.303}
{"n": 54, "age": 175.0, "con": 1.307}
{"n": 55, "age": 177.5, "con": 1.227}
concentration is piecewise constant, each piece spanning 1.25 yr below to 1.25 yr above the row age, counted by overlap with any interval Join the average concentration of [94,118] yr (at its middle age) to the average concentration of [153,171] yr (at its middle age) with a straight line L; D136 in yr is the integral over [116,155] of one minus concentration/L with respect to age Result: 9.7 yr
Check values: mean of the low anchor 1.5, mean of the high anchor 1.35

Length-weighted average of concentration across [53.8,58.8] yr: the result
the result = 1.34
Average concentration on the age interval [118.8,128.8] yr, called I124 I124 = 0.763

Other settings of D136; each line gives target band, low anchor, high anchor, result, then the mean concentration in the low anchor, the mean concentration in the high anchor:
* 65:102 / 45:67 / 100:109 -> 5.3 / 1.25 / 1.65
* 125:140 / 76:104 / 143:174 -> 5.1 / 1.52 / 1.34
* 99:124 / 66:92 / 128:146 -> -4.0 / 1.17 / 1.08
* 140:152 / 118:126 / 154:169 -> -2.0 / 0.792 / 1.35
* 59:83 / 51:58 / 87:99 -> 8.1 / 1.38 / 1.59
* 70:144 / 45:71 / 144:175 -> 0.6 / 1.16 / 1.34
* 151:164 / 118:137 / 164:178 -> -2.5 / 0.844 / 1.3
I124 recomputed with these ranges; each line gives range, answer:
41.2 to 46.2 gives 1.46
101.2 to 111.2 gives 1.62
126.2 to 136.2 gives 0.868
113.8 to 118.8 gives 1.03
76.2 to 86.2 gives 1.38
